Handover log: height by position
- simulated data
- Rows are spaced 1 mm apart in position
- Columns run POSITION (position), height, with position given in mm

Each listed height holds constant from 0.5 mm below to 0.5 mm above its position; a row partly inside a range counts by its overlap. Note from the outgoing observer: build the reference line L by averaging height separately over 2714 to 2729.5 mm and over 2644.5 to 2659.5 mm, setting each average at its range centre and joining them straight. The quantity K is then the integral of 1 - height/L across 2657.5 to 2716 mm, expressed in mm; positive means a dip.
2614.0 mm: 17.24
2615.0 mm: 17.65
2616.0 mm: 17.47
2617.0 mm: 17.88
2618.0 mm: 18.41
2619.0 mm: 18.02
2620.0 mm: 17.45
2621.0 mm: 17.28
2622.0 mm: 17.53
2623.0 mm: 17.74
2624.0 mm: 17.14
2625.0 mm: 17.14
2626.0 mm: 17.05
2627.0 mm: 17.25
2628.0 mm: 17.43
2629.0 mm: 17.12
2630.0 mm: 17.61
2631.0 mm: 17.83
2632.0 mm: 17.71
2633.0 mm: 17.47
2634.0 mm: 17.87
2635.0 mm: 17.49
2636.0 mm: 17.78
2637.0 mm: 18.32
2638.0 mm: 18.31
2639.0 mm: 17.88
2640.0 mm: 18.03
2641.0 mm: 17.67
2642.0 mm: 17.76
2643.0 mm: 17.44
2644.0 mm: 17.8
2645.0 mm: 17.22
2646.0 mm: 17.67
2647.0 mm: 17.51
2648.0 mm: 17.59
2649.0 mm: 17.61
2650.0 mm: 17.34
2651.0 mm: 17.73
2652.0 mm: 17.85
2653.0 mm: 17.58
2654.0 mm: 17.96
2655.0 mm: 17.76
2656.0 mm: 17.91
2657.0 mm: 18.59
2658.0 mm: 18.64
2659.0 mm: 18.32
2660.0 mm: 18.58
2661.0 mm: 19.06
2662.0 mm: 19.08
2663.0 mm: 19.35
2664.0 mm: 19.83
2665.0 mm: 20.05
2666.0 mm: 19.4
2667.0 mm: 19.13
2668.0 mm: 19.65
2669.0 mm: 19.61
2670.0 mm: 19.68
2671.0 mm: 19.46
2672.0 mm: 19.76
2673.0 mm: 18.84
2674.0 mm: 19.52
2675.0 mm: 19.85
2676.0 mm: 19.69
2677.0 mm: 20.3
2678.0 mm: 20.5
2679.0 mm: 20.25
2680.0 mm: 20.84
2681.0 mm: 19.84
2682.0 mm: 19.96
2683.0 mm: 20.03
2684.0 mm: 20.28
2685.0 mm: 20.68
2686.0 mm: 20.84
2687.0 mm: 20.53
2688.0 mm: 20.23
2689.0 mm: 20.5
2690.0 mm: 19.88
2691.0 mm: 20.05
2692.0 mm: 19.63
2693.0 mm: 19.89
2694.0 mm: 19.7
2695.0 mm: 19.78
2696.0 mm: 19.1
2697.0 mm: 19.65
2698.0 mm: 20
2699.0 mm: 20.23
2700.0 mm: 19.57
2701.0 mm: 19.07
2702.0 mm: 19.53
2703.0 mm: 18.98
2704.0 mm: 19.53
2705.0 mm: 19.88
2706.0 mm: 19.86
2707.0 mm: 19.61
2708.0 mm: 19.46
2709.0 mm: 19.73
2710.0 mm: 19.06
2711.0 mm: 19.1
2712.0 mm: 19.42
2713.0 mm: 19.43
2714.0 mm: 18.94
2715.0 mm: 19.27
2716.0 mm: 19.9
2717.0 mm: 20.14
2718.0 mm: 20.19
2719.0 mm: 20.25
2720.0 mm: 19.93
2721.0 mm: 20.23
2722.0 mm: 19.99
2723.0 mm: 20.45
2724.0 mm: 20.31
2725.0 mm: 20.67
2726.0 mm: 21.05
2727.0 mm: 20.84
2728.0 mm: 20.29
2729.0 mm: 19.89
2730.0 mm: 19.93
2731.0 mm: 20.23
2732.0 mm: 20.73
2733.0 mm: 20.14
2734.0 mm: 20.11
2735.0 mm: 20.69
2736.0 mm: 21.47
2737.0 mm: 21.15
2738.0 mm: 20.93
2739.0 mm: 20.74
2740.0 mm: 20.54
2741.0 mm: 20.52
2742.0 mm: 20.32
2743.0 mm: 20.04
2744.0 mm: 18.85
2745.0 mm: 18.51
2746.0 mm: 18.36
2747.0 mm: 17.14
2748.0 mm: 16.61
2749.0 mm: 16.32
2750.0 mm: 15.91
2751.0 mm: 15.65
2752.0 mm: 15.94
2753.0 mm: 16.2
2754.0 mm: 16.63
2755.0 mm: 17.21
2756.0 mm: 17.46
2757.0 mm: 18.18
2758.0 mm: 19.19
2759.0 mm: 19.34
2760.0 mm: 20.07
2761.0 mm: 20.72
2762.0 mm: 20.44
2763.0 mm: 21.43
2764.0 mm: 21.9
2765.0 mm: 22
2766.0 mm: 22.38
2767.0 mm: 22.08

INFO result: -2.1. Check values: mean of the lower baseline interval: 17.8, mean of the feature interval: 19.7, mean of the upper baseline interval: 20.2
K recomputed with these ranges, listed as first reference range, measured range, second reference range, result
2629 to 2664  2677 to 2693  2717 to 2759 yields -1.5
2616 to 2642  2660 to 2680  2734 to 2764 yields -1.7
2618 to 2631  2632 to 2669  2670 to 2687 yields 1.0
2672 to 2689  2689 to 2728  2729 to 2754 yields -0.4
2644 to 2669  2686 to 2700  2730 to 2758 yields -1.0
